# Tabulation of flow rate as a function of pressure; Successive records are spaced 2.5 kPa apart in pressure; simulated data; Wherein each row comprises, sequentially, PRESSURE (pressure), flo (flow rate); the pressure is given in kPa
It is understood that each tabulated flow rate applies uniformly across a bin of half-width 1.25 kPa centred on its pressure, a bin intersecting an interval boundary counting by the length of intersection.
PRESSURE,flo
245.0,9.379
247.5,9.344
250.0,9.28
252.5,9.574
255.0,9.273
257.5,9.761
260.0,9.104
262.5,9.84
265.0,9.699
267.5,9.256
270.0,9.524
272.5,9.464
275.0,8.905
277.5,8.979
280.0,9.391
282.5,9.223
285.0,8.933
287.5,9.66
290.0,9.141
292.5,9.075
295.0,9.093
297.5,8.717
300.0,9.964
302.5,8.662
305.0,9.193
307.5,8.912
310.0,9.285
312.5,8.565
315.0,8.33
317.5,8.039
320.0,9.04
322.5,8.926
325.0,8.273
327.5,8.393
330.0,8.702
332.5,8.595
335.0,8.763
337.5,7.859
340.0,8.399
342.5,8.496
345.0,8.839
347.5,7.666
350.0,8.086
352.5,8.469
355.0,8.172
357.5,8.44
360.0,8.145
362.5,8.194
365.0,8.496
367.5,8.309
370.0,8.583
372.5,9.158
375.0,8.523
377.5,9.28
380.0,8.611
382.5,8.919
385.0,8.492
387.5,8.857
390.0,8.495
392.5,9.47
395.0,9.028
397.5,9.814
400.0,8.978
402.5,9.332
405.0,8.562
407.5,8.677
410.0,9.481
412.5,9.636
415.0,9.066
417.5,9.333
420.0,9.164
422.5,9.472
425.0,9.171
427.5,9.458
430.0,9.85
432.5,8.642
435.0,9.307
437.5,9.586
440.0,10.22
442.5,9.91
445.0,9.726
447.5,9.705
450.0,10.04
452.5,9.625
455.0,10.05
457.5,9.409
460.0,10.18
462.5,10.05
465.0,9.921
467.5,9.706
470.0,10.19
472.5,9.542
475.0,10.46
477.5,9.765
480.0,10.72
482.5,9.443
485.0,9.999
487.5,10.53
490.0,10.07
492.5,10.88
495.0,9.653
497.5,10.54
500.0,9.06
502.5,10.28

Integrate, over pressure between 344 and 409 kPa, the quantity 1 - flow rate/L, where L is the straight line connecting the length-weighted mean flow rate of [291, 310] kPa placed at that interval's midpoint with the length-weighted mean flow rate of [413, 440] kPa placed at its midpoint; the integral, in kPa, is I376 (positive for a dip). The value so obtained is 4.1 kPa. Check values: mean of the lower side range 9.1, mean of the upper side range 9.36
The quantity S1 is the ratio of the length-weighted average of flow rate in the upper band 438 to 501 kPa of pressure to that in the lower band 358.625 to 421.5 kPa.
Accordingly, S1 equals 1.12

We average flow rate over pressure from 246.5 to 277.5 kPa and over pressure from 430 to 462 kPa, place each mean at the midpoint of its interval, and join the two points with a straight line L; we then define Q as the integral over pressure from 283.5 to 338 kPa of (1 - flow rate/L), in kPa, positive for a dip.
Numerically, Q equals 3.7 kPa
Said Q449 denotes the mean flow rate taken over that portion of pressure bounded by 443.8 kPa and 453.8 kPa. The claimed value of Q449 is 9.78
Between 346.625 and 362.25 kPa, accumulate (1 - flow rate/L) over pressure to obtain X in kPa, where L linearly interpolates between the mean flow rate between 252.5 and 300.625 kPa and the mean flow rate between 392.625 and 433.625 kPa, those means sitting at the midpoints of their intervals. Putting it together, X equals 1.84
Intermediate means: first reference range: 9.31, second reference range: 9.24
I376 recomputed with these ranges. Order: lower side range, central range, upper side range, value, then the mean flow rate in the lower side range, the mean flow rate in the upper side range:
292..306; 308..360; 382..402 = 3.5 kPa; 9.12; 9.02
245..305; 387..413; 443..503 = 1.6 kPa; 9.3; 9.98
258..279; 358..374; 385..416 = 1.2 kPa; 9.36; 9.09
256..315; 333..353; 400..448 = 2.0 kPa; 9.21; 9.37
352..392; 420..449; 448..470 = 0.0 kPa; 8.59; 9.88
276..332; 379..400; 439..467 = 1.1 kPa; 8.93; 9.89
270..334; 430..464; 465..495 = 0.5 kPa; 8.95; 10.1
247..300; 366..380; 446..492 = 1.3 kPa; 9.31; 9.98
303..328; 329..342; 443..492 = 0.6 kPa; 8.7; 9.97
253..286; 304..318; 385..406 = 0.7 kPa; 9.34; 9.04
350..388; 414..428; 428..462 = 0.1 kPa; 8.55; 9.71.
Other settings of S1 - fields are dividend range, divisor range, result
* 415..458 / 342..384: 1.13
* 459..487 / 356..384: 1.16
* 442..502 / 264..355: 1.13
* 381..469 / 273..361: 1.08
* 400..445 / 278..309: 1.02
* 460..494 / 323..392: 1.19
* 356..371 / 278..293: 0.90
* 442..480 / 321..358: 1.18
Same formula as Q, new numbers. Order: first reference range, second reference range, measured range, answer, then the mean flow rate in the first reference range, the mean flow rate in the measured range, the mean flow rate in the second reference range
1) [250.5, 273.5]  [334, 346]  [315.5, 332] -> 0.23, 9.49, 8.55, 8.46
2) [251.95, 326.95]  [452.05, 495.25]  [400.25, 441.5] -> 1.95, 9.12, 9.31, 10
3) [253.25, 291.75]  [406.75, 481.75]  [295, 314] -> 0.74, 9.34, 9.04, 9.67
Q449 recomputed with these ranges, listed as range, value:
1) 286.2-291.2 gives 9.4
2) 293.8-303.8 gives 9.11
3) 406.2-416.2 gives 9.21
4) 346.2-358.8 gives 8.17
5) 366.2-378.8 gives 8.77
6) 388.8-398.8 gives 9.2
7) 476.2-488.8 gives 10.1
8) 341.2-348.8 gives 8.33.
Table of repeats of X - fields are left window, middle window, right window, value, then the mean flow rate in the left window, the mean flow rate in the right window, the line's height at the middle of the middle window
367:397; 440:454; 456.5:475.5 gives -0.24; 8.85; 9.92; 9.68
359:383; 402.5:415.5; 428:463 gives 0.10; 8.62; 9.72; 9.18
